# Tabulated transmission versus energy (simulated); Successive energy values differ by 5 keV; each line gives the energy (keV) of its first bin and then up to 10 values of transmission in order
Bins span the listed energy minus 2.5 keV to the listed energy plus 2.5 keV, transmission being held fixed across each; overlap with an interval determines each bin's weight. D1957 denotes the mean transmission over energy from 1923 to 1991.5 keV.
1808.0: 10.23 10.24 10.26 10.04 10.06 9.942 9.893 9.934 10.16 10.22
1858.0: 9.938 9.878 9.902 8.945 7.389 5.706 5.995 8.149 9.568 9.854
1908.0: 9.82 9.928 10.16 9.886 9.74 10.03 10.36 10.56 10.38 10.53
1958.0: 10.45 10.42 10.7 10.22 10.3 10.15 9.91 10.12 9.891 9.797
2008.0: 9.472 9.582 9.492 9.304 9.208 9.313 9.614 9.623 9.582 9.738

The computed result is 10.3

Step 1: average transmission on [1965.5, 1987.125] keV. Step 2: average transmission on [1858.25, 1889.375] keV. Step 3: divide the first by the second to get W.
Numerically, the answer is 1.3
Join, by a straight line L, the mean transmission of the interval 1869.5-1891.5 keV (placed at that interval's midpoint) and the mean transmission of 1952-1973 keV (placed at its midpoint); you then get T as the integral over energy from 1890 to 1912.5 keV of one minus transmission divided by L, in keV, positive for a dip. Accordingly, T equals -3.6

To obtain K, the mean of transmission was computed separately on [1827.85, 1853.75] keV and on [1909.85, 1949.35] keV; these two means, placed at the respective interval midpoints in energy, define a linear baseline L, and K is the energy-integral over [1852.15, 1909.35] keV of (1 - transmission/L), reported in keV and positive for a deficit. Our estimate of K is 7.6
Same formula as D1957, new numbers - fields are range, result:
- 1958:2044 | 9.85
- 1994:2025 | 9.62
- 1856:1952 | 9.29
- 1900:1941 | 9.97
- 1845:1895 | 8.65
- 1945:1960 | 10.5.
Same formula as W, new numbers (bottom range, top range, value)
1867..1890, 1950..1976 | 1.40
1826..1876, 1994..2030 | 0.97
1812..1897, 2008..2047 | 1.03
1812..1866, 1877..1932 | 0.88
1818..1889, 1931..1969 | 1.13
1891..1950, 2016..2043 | 0.95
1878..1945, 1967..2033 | 1.07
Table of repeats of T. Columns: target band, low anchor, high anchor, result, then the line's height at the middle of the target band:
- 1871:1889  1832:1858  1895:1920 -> 5.2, 9.91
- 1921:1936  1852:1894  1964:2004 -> -1.0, 9.28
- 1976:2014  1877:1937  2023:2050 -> -2.6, 9.28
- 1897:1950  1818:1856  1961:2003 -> 0.5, 10.1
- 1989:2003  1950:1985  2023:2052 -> 0.1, 10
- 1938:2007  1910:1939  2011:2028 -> -3.9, 9.7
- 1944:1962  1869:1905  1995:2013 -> -3.0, 8.97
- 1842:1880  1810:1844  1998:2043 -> 1.5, 9.96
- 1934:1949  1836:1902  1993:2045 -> -1.9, 9.22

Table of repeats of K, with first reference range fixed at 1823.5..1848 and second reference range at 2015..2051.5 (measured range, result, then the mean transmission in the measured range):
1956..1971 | -1.4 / 10.5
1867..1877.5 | 1.0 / 8.97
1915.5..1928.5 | -0.3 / 9.96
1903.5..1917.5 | -0.2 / 9.91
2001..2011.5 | -0.1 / 9.62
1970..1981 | -0.8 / 10.3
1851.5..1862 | -0.1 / 10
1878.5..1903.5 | 5.5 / 7.66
